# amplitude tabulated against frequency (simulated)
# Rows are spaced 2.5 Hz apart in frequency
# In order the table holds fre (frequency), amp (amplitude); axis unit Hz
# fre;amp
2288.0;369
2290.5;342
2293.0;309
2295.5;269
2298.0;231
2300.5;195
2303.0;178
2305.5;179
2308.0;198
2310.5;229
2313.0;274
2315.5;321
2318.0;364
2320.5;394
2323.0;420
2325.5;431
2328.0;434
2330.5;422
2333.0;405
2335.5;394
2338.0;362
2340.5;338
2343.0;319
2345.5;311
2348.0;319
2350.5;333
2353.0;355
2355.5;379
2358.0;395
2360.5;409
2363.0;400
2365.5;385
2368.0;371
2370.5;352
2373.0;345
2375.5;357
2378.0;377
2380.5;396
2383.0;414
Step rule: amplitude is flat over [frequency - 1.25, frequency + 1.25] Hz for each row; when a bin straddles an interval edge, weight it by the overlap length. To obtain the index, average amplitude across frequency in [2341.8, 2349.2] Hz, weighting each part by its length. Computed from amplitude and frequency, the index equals 316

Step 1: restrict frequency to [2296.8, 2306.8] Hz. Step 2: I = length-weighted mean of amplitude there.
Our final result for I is 196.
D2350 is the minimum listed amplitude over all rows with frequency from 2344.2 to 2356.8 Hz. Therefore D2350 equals 311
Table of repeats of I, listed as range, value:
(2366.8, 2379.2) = 360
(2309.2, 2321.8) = 316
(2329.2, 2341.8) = 384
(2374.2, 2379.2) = 367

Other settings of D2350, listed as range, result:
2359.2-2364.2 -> 400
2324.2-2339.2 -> 362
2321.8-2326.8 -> 420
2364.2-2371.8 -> 352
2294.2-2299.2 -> 231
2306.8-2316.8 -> 198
